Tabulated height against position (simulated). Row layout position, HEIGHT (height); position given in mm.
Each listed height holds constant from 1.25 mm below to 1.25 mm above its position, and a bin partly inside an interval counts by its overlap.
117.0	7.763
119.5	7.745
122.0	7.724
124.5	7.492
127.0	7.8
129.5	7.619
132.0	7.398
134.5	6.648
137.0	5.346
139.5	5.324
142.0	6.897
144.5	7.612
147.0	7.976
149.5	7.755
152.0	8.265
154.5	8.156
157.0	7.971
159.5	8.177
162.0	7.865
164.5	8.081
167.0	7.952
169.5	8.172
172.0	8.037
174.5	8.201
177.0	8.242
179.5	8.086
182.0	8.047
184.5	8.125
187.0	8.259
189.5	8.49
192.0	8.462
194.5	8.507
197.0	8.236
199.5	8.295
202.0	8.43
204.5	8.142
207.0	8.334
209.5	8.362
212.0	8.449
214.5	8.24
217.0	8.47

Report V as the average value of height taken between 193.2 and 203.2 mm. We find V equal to 8.37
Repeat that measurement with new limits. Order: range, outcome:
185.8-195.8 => 8.43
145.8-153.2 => 8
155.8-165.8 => 8.02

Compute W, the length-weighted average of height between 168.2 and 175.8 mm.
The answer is 8.14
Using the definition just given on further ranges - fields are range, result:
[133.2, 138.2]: 6.02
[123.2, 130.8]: 7.64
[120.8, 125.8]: 7.61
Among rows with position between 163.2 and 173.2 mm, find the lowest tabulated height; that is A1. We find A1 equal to 7.952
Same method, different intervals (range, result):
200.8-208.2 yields 8.142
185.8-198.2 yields 8.236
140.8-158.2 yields 6.897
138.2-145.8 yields 5.324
